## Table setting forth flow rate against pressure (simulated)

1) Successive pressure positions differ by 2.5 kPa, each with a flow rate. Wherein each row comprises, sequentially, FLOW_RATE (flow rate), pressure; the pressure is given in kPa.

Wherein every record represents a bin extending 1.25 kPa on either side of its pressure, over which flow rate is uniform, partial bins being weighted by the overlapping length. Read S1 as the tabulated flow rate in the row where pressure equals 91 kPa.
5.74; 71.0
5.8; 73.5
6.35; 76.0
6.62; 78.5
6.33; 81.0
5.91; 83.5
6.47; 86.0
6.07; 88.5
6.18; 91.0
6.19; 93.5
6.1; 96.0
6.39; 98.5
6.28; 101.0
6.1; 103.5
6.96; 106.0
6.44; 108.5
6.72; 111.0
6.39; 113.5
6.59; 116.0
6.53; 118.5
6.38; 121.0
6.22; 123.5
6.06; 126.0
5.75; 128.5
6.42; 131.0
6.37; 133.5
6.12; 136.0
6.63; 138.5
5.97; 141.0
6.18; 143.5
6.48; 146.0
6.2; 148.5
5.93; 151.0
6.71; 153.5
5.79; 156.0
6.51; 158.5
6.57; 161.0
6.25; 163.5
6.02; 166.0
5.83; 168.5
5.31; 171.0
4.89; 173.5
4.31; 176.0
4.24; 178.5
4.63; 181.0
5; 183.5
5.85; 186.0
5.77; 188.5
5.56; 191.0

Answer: 6.18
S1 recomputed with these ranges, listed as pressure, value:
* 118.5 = 6.53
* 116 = 6.59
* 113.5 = 6.39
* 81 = 6.33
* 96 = 6.1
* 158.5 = 6.51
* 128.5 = 5.75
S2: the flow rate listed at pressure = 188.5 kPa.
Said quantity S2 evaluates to 5.77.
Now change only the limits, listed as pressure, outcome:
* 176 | 4.31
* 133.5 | 6.37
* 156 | 5.79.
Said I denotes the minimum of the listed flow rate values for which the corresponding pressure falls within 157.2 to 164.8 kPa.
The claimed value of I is 6.25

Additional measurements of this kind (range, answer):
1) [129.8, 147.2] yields 5.97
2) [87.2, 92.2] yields 6.07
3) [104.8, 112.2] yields 6.44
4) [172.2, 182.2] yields 4.24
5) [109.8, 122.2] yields 6.38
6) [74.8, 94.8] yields 5.91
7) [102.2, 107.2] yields 6.1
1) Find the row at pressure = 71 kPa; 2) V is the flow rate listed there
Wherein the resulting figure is 5.74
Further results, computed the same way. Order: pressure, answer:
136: 6.12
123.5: 6.22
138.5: 6.63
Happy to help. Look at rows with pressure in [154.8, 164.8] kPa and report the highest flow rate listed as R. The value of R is 6.57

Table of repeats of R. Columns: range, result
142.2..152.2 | 6.48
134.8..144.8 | 6.63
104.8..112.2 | 6.96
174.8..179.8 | 4.31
